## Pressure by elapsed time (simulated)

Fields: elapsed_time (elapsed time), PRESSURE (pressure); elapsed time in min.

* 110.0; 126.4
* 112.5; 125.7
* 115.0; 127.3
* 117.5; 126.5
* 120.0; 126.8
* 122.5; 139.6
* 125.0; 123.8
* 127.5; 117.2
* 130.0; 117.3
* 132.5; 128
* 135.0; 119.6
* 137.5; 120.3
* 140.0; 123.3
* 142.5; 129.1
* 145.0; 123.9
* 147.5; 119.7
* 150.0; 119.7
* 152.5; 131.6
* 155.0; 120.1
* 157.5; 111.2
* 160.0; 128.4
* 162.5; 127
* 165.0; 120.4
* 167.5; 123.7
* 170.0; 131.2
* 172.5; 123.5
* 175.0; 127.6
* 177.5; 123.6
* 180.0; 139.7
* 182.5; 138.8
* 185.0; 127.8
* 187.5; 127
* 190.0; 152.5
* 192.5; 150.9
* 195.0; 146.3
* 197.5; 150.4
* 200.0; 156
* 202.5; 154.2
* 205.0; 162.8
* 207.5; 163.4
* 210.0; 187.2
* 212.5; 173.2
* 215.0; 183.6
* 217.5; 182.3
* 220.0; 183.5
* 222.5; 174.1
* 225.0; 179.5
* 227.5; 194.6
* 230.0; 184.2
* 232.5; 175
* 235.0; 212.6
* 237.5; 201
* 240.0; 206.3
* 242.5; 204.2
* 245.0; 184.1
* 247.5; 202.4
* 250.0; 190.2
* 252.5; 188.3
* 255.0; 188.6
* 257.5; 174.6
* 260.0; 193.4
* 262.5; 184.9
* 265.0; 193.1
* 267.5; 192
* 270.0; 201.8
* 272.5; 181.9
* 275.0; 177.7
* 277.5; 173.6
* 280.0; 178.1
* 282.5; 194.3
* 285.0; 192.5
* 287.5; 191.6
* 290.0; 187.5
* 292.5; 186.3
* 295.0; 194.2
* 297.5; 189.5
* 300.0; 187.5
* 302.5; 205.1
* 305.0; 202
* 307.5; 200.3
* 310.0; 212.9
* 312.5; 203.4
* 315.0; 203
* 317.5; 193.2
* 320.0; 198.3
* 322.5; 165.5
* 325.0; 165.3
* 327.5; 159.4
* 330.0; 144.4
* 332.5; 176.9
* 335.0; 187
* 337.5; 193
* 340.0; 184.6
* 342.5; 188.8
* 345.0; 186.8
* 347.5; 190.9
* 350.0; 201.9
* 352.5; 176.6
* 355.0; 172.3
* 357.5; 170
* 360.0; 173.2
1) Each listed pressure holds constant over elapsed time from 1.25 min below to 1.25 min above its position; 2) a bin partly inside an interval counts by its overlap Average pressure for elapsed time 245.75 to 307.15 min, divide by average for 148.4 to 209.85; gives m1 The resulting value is 1.39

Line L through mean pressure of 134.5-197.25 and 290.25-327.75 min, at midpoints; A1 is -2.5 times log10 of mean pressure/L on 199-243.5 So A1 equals -0.19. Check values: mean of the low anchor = 129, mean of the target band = 182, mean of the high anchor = 192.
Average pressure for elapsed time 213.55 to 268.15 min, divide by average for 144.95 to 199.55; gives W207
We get 1.45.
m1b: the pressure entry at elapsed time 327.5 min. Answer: 159.4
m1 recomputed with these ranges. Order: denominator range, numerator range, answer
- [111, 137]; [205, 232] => 1.44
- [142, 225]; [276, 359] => 1.30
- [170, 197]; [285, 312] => 1.44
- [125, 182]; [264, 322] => 1.55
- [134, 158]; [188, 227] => 1.36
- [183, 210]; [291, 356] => 1.24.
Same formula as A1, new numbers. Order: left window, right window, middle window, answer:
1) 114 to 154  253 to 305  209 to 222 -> -0.132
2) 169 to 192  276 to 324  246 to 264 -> -0.115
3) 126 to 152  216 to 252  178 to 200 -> 0.120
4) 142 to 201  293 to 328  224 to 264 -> -0.177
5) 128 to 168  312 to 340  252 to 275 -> -0.175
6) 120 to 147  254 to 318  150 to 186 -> 0.106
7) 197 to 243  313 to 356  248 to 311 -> -0.054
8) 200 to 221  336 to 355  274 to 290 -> -0.025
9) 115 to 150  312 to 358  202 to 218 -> -0.180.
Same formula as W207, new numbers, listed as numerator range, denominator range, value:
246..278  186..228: 1.14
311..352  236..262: 0.95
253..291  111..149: 1.50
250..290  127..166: 1.53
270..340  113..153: 1.50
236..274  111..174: 1.55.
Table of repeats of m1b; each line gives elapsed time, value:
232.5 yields 175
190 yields 152.5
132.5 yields 128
